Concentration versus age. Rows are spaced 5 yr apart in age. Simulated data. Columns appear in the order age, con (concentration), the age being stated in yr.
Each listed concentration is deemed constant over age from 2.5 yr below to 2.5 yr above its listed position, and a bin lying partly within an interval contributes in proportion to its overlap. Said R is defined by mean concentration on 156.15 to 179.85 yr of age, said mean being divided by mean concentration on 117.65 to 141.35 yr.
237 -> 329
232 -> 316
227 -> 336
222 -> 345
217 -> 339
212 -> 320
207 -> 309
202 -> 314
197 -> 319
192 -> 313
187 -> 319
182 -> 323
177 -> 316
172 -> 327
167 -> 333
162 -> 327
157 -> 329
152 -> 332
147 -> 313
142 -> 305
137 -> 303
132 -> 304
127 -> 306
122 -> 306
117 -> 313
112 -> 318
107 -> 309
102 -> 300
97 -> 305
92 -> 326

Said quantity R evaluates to 1.07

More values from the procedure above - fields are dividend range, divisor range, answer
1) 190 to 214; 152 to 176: 0.96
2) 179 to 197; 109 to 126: 1.02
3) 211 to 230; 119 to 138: 1.10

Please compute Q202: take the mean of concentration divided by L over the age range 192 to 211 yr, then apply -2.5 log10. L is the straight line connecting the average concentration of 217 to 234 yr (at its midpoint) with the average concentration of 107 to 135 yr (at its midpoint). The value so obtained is 0.05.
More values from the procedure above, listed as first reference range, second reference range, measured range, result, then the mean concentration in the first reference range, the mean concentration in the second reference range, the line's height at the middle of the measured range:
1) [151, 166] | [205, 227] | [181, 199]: 0.04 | 329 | 330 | 330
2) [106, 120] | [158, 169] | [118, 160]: 0.03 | 314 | 330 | 322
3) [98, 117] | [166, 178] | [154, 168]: -0.02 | 309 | 326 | 323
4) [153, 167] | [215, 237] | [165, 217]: 0.04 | 329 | 333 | 331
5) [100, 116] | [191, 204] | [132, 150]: 0.02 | 310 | 316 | 312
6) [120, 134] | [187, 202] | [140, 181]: -0.04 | 305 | 316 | 311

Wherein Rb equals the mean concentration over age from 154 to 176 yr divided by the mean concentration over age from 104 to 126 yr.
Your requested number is 1.06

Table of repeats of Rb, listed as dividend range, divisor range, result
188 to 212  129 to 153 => 1.02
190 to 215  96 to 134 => 1.03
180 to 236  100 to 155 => 1.04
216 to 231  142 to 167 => 1.04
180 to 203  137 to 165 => 0.99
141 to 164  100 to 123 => 1.04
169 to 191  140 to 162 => 1.00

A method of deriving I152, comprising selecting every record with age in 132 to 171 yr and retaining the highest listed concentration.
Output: 333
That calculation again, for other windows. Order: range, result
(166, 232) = 345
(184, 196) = 319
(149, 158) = 332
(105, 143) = 318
